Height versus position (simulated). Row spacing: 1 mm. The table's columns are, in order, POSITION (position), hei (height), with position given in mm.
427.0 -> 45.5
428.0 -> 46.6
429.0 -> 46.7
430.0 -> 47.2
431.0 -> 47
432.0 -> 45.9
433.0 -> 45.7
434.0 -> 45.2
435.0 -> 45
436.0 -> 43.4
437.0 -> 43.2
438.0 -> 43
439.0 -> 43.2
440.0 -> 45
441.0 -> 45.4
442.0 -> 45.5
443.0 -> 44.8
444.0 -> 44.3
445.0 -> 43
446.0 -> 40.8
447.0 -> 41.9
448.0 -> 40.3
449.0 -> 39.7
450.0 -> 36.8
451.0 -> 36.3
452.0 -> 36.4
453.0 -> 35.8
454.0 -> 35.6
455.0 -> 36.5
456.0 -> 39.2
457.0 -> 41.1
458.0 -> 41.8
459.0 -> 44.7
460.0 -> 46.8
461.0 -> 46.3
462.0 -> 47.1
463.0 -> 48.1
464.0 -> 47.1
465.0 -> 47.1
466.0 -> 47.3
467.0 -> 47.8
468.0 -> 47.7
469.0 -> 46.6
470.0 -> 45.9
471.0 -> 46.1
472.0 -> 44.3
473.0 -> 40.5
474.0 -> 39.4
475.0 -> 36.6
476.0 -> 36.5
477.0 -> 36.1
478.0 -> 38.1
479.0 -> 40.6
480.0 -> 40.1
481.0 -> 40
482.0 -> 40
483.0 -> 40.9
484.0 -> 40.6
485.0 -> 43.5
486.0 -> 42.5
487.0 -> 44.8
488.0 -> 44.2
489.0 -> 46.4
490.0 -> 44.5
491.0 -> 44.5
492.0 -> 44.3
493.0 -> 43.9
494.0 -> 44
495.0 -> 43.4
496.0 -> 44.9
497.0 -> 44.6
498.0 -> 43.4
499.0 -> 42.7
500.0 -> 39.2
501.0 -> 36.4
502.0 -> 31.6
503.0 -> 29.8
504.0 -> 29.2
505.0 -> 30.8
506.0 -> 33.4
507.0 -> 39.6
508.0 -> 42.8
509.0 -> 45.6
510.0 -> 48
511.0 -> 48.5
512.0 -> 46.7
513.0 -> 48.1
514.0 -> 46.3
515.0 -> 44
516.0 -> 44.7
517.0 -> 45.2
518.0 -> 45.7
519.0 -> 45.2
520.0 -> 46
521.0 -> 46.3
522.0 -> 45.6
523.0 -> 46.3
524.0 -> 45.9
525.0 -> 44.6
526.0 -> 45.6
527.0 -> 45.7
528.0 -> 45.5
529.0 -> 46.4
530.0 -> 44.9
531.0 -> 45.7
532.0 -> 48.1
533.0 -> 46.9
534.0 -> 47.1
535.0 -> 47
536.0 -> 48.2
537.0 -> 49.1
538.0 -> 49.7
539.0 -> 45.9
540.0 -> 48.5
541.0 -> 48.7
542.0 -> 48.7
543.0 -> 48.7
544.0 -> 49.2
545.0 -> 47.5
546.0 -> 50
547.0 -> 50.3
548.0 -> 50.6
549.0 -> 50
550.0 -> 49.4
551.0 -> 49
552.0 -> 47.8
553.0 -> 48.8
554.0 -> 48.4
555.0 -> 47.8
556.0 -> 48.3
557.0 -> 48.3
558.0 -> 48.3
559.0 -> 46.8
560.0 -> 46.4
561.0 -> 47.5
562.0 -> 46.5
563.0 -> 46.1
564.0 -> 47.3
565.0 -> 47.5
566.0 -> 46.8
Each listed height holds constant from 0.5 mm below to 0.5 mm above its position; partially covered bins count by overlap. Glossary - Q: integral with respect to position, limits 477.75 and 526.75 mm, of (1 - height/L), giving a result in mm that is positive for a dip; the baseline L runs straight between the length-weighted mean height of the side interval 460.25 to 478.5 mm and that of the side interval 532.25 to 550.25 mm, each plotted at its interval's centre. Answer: 3.7 mm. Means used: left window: 43.9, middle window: 42.5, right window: 48.6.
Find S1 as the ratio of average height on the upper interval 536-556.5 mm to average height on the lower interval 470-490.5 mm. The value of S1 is 1.18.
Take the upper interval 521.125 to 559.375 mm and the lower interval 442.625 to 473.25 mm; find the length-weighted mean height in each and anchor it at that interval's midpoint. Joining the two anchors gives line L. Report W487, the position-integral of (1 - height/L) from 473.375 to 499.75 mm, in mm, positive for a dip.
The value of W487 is 1.6 mm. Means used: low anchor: 42.8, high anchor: 47.7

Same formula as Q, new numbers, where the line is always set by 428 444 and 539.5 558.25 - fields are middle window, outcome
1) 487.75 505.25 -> 2.45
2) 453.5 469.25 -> 0.54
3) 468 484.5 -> 1.94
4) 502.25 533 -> 2.71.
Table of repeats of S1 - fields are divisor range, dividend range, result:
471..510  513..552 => 1.16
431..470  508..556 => 1.09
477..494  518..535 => 1.09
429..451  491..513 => 0.94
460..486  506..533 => 1.06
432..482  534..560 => 1.14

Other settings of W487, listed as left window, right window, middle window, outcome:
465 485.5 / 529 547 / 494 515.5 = 1.8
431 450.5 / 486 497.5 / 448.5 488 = 1.8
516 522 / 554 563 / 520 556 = -0.9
